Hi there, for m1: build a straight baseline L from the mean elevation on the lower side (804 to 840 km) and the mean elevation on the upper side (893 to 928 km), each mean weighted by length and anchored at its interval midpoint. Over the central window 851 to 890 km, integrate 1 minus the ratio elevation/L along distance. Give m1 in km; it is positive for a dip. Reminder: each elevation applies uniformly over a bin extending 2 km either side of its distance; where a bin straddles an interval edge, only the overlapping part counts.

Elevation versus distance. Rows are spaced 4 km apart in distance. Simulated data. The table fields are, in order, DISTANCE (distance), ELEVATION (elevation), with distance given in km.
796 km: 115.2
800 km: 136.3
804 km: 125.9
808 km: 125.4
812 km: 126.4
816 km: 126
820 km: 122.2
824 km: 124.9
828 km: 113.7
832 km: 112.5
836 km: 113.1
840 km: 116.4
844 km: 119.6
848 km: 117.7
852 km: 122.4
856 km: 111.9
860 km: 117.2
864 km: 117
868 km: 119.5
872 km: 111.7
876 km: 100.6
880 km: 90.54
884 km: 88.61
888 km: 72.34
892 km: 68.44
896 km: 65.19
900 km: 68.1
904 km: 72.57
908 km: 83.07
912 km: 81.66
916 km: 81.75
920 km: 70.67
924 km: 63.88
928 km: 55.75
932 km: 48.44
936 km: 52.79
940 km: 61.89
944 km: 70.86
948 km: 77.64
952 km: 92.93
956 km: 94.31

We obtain -4.2 km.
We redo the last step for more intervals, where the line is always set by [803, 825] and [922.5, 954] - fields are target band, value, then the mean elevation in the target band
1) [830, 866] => -2.6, 116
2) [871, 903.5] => 3.1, 81.8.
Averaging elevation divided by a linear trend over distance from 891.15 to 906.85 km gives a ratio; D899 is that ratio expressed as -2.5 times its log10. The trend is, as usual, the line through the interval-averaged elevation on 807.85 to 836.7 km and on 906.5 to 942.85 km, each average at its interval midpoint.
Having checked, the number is 0.15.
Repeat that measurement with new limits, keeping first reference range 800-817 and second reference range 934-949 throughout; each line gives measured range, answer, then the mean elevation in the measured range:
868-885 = -0.059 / 101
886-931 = 0.136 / 70.7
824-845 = -0.008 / 116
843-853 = -0.105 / 120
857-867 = -0.146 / 117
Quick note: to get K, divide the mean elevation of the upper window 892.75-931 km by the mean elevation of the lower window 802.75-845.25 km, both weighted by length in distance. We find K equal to 0.59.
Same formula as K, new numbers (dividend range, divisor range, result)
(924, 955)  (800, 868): 0.55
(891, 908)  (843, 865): 0.60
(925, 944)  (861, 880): 0.52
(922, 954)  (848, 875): 0.56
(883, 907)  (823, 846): 0.62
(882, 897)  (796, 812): 0.58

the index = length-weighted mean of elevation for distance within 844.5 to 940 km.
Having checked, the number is 86.2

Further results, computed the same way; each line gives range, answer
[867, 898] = 88.7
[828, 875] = 116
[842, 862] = 118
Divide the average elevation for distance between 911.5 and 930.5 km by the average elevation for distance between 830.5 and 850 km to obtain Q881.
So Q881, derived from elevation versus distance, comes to 0.60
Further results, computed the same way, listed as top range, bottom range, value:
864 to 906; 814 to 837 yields 0.73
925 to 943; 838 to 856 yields 0.47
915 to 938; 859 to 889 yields 0.60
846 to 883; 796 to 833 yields 0.90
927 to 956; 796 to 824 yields 0.54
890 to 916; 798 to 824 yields 0.58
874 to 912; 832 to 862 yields 0.68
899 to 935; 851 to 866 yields 0.59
